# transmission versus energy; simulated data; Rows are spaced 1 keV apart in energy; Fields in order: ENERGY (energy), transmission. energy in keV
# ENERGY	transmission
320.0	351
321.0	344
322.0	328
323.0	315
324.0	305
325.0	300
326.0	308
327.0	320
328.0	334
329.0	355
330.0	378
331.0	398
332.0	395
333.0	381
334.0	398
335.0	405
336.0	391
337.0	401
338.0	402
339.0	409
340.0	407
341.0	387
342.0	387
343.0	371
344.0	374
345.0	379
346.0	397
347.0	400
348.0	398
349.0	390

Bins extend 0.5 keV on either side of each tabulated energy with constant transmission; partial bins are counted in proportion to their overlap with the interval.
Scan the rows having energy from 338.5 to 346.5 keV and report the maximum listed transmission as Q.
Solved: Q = 409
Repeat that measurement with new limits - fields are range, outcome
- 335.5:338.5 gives 402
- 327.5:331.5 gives 398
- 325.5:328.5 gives 334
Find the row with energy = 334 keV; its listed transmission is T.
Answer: 398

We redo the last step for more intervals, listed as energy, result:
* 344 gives 374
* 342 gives 387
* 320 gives 351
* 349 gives 390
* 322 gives 328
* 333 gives 381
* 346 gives 397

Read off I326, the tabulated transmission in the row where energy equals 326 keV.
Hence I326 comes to 308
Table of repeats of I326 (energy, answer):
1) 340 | 407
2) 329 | 355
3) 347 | 400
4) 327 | 320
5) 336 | 391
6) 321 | 344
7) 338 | 402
